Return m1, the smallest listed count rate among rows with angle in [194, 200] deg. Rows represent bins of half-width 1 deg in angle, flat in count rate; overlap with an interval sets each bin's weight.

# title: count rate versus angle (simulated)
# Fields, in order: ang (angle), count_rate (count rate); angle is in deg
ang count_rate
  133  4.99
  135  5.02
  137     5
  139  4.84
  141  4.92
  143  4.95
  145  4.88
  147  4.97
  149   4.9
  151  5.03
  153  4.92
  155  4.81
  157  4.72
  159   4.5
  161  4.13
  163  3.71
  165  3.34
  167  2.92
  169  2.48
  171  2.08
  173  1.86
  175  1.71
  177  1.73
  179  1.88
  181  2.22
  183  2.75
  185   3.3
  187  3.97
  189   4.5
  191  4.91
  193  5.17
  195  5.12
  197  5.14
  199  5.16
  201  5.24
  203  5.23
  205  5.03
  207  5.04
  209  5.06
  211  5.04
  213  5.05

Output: 5.12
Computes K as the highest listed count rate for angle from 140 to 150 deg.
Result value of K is 4.97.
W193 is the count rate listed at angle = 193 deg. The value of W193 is 5.17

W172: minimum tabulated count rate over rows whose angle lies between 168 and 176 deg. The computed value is 1.71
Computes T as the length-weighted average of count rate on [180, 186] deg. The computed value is 2.76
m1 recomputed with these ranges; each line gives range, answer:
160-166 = 3.34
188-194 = 4.5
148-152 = 4.9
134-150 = 4.84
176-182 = 1.73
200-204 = 5.23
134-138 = 5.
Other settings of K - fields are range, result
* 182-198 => 5.17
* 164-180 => 3.34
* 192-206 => 5.24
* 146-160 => 5.03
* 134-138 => 5.02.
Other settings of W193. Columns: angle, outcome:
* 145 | 4.88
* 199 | 5.16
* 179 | 1.88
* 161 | 4.13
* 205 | 5.03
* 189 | 4.5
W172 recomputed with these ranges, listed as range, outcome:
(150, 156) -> 4.81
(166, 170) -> 2.48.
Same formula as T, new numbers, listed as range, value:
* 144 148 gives 4.92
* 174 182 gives 1.89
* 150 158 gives 4.87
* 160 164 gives 3.92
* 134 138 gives 5.01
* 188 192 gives 4.71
